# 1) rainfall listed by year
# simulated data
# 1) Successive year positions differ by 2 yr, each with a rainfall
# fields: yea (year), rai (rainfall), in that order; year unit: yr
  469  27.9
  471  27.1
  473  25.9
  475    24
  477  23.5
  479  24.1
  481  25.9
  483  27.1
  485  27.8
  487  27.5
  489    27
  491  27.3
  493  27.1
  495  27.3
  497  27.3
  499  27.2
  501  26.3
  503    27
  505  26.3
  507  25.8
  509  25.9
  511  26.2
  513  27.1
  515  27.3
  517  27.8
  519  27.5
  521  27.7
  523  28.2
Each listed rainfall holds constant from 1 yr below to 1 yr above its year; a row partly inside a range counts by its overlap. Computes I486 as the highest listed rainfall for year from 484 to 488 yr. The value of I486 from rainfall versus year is 27.8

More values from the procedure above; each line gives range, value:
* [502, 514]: 27.1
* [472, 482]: 25.9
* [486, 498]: 27.5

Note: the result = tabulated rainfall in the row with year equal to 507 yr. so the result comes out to 25.8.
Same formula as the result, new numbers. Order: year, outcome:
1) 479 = 24.1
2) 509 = 25.9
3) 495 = 27.3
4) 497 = 27.3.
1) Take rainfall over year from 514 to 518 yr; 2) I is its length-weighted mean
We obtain 27.6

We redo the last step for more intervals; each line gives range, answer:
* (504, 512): 26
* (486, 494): 27.2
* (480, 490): 27.1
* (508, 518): 26.9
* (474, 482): 24.4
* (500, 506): 26.5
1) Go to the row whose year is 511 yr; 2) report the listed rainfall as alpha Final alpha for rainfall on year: 26.2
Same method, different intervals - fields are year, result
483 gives 27.1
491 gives 27.3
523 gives 28.2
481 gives 25.9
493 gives 27.1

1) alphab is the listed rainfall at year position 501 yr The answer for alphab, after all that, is 26.3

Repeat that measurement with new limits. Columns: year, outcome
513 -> 27.1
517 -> 27.8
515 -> 27.3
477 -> 23.5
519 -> 27.5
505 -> 26.3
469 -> 27.9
